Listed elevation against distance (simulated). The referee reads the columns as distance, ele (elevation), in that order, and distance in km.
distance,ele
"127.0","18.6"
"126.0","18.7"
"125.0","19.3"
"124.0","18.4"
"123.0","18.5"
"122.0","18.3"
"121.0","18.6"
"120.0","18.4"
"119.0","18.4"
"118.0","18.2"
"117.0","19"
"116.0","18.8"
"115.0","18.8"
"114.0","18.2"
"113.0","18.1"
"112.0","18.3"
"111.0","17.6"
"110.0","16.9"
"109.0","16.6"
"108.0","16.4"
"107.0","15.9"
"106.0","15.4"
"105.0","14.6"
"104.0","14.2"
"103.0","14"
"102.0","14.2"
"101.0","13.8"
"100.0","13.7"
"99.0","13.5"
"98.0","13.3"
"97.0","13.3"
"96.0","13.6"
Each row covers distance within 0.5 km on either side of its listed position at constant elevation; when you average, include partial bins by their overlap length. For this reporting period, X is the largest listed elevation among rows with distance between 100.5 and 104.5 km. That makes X 14.2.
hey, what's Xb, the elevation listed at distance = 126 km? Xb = 18.7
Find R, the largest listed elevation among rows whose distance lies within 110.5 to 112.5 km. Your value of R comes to 18.3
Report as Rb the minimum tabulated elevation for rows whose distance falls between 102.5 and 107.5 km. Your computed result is 14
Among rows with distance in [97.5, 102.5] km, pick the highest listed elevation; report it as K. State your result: 14.2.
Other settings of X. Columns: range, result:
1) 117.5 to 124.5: 18.6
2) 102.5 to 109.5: 16.6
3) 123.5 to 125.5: 19.3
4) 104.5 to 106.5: 15.4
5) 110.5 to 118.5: 19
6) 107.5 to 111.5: 17.6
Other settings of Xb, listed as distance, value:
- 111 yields 17.6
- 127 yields 18.6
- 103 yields 14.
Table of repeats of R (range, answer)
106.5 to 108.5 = 16.4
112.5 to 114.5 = 18.2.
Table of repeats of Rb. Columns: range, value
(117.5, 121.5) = 18.2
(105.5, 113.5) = 15.4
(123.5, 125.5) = 18.4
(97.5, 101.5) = 13.3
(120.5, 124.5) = 18.3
